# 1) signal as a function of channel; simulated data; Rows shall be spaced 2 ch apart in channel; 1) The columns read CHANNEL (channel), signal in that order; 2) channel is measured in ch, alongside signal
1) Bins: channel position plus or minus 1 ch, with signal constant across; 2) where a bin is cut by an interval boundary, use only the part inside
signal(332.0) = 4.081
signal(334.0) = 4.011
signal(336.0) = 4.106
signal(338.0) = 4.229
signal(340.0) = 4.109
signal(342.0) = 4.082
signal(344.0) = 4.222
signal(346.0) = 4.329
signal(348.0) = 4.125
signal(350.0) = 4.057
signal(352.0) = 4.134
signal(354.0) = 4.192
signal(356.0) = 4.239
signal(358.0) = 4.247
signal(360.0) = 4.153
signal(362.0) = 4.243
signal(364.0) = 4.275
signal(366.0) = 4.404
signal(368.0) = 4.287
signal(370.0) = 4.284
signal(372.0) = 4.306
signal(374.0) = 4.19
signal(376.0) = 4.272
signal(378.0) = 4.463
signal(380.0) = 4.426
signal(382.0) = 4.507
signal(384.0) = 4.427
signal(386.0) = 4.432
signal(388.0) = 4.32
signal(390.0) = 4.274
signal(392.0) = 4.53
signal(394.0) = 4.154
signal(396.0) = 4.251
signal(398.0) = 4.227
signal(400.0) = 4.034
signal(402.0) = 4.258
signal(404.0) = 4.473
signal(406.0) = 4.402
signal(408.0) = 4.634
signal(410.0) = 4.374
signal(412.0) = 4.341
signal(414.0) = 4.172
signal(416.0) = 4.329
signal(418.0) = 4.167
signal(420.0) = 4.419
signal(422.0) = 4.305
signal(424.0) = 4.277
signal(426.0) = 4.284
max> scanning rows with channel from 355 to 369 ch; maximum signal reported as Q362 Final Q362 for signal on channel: 4.404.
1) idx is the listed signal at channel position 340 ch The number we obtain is 4.109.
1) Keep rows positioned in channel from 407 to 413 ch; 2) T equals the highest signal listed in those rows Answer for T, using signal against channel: 4.634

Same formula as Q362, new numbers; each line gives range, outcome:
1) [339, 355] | 4.329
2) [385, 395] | 4.53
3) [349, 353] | 4.134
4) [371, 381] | 4.463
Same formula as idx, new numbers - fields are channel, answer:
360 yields 4.153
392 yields 4.53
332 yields 4.081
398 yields 4.227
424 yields 4.277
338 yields 4.229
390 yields 4.274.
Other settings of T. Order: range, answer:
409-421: 4.419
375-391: 4.507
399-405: 4.473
